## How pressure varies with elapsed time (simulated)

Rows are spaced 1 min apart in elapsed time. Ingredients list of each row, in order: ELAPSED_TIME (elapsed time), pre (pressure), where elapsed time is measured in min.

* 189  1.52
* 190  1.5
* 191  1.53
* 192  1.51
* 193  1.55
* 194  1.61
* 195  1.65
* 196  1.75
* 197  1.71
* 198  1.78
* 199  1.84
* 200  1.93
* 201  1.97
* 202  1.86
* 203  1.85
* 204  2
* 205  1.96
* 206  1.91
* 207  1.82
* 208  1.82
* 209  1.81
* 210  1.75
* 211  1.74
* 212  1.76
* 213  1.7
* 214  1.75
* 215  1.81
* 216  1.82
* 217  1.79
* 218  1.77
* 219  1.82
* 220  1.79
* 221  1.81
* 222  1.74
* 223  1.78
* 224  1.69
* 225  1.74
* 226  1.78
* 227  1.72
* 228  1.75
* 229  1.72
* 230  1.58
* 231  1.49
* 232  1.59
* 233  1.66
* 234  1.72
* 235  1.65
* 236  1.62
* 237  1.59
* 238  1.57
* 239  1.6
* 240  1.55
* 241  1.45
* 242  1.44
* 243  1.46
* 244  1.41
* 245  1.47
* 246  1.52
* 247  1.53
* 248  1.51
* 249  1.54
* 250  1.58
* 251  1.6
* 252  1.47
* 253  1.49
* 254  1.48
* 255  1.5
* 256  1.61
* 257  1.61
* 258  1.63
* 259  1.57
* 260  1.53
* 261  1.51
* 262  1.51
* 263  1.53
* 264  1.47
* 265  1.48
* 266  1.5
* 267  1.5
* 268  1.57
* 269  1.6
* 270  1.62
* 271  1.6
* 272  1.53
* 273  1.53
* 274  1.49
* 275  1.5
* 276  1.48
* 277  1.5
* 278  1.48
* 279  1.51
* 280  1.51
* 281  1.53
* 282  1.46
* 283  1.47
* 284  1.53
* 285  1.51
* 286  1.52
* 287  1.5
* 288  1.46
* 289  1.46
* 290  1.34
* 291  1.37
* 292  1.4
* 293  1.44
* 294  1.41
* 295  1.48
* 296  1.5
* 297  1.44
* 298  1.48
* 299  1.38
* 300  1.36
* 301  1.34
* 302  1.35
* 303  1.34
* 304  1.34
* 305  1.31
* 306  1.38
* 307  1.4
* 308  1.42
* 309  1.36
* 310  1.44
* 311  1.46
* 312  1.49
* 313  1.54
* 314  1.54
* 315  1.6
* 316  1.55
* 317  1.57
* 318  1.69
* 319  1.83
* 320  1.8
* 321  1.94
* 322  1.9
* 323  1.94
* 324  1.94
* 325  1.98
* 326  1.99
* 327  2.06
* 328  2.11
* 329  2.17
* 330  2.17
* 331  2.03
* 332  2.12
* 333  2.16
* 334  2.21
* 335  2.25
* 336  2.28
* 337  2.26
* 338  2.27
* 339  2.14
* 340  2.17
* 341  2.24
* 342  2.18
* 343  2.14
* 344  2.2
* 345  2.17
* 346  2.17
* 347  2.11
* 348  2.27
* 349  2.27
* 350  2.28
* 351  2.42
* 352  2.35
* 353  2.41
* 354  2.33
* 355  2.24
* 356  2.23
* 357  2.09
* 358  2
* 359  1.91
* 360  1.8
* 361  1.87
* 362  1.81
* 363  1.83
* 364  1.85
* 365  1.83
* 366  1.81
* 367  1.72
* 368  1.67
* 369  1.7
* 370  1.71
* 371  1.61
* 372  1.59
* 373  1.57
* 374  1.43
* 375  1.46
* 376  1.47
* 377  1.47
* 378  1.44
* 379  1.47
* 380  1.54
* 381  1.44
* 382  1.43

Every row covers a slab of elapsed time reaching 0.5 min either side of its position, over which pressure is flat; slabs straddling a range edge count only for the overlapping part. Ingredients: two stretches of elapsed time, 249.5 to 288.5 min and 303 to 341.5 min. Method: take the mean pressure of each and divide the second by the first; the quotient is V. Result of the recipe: 1.2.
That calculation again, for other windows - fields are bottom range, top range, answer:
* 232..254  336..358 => 1.45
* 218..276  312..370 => 1.27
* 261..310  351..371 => 1.34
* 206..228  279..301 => 0.82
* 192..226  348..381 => 1.04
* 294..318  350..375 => 1.32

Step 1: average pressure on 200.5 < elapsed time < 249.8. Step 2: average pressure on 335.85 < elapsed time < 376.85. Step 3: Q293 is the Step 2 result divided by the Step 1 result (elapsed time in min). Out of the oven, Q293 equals 1.17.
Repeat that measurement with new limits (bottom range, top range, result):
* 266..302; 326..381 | 1.34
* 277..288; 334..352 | 1.49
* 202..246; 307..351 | 1.15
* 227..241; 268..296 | 0.92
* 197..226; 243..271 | 0.84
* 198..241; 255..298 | 0.86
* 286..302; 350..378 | 1.30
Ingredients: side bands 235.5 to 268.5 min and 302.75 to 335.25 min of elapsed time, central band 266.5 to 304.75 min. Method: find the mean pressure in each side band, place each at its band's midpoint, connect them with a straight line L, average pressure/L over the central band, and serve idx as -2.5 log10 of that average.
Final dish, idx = 0.12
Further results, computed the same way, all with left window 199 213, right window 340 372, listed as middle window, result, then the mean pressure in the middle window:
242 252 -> 0.25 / 1.51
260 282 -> 0.26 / 1.52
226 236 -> 0.14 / 1.66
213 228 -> 0.06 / 1.77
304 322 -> 0.27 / 1.55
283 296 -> 0.32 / 1.45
